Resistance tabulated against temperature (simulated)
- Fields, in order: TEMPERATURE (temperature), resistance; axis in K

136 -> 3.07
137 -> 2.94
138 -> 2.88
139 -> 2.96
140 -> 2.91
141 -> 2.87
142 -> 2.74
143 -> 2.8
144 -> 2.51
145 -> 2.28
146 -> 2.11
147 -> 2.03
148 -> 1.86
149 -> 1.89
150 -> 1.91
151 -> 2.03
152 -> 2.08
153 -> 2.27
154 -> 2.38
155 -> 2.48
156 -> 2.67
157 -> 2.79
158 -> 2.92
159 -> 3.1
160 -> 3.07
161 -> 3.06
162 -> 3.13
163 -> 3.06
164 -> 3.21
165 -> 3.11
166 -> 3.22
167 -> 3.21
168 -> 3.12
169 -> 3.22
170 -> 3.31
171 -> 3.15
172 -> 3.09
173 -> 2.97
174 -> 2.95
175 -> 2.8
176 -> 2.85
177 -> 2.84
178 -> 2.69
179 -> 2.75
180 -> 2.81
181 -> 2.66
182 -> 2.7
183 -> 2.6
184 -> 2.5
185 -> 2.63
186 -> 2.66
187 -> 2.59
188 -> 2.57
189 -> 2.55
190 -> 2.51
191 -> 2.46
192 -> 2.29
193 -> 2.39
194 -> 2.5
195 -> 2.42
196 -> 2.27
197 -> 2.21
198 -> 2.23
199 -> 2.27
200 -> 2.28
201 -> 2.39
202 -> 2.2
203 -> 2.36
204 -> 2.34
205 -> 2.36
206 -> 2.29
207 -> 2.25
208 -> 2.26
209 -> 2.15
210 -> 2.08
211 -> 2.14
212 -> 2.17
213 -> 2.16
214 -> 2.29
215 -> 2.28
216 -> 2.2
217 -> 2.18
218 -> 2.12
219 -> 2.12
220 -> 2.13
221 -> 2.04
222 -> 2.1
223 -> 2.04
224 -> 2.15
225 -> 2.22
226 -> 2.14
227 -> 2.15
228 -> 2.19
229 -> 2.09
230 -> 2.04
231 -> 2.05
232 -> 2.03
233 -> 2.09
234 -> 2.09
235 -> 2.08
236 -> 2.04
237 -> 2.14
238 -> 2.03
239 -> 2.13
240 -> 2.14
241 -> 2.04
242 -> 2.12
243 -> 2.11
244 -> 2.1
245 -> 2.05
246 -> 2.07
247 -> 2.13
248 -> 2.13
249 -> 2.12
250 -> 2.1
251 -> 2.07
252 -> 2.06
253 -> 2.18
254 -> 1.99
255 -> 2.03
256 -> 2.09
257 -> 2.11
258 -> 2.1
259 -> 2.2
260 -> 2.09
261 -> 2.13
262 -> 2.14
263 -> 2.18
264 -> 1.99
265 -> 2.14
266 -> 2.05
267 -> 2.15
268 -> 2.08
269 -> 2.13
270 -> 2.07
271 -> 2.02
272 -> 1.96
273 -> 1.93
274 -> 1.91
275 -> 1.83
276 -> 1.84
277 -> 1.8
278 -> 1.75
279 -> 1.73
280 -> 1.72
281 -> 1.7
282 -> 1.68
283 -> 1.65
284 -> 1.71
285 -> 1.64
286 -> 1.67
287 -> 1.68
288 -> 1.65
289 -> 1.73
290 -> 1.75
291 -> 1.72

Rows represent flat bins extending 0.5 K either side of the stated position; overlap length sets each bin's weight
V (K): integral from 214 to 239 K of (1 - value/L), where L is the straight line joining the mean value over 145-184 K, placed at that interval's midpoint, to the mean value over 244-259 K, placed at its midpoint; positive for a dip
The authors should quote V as 1.7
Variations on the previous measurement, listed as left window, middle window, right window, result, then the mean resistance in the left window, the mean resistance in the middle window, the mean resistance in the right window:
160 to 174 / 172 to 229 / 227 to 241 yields 4.9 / 3.13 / 2.39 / 2.09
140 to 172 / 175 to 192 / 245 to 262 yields -0.7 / 2.71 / 2.64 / 2.1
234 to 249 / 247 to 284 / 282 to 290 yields -2.4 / 2.09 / 1.99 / 1.68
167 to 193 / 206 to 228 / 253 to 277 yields 2.6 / 2.77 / 2.16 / 2.05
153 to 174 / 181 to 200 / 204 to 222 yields 0.7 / 2.99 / 2.46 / 2.19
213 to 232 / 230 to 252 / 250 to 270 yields 0.3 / 2.14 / 2.09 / 2.1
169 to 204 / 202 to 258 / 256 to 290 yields 3.0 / 2.61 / 2.13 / 1.91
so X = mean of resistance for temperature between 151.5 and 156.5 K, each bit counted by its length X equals 2.38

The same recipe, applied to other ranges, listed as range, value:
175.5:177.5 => 2.84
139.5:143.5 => 2.83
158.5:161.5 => 3.08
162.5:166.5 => 3.15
